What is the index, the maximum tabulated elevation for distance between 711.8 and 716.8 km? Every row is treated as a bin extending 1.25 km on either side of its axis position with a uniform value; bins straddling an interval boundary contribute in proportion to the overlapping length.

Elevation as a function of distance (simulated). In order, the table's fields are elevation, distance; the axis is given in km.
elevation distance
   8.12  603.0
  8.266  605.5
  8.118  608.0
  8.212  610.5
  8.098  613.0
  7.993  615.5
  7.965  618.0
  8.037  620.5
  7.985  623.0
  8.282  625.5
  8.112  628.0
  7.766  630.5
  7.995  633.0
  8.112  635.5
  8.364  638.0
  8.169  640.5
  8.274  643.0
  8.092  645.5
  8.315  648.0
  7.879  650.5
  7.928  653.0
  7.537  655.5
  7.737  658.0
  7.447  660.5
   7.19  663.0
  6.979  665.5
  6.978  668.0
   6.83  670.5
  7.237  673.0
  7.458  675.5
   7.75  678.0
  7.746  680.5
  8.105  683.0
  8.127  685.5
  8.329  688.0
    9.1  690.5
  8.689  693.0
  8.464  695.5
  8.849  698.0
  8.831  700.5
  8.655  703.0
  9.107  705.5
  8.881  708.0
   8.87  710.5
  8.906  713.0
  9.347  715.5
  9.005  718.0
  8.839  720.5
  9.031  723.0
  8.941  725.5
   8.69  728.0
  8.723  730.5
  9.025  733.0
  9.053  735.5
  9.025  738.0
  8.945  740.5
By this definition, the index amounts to 9.347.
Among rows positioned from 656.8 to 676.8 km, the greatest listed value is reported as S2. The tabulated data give 7.737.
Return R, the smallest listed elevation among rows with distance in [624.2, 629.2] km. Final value 8.112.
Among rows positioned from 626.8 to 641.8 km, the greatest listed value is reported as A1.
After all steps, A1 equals 8.364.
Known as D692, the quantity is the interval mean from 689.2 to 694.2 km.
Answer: 8.89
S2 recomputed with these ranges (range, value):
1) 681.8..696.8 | 9.1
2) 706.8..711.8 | 8.881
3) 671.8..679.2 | 7.75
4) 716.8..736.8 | 9.053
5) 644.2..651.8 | 8.315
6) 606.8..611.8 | 8.212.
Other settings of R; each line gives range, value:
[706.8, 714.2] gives 8.87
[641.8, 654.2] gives 7.879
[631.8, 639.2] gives 7.995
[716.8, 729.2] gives 8.69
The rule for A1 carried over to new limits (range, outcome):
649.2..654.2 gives 7.928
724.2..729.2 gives 8.941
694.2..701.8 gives 8.849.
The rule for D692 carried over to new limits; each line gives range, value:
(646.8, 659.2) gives 7.88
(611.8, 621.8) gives 8.02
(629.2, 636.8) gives 7.96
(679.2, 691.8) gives 8.28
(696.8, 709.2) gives 8.86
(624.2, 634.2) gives 8.04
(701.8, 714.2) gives 8.88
